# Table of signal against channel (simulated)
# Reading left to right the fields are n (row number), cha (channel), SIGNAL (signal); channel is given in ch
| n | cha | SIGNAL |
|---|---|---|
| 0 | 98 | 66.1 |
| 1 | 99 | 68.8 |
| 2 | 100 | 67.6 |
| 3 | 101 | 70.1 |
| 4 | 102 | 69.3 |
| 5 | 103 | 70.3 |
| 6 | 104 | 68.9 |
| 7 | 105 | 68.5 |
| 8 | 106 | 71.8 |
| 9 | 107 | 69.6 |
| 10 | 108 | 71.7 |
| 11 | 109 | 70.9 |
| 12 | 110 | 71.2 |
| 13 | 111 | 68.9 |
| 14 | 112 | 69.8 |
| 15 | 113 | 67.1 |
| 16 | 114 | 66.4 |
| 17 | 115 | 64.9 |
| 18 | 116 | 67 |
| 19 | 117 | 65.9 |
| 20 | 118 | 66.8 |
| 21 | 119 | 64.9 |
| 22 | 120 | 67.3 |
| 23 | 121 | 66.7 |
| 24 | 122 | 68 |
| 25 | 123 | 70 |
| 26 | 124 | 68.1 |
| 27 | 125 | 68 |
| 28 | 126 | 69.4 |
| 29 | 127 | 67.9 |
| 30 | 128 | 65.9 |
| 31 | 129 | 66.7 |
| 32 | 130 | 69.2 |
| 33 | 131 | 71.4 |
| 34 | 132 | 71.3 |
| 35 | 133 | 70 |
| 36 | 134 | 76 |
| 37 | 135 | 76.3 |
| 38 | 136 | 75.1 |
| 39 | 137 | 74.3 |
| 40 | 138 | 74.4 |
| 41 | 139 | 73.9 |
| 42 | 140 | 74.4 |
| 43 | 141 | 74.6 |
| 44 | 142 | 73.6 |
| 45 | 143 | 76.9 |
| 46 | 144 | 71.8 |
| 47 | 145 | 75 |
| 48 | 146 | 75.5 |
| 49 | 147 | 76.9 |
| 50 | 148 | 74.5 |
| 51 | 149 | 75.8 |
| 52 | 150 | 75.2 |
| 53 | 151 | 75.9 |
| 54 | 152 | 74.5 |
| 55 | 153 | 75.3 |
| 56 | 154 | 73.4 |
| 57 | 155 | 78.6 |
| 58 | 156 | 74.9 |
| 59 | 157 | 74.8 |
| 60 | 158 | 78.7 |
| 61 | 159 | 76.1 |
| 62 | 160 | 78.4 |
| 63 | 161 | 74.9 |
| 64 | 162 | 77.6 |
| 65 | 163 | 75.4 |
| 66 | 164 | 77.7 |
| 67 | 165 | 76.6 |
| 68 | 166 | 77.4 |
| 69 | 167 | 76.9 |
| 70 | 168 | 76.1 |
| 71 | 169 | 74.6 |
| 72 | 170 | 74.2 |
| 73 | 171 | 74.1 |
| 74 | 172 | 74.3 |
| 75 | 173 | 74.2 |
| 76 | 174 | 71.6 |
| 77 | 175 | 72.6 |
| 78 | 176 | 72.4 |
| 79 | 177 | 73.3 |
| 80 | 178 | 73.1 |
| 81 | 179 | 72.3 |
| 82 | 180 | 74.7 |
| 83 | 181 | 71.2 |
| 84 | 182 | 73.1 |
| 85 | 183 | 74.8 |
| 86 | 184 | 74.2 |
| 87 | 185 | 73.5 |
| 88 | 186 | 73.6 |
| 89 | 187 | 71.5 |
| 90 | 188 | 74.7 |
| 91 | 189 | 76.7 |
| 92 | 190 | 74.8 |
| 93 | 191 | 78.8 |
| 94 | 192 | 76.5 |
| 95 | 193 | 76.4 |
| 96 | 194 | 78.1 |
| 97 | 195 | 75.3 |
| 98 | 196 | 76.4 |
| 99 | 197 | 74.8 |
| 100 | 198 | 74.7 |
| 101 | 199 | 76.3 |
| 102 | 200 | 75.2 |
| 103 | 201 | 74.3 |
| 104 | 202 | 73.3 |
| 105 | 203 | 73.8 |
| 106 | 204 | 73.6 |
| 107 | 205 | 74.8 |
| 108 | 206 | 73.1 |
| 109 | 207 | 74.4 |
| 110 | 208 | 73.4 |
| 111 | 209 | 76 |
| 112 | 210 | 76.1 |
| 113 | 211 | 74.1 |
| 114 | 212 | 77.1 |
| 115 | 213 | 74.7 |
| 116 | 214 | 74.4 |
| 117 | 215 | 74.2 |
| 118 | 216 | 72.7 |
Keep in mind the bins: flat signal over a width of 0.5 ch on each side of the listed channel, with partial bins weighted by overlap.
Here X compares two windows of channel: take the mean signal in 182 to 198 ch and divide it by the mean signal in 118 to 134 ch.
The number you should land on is 1.10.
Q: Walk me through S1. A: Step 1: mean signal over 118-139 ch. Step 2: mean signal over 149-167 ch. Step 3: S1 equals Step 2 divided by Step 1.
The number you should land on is 1.09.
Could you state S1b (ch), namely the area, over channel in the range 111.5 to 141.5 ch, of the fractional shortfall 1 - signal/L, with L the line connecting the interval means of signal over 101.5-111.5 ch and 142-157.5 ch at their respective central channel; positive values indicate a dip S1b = 1.1 ch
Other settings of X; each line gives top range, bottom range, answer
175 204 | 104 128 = 1.09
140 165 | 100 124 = 1.10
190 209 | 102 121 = 1.10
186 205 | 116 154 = 1.05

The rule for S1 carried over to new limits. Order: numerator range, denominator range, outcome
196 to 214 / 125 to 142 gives 1.04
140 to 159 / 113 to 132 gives 1.11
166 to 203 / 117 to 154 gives 1.04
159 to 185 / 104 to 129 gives 1.09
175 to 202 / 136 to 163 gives 0.99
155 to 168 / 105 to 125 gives 1.12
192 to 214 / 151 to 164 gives 0.99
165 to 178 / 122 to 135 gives 1.07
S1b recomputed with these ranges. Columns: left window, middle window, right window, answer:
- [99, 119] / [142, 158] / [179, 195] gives -0.8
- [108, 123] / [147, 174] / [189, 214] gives -1.5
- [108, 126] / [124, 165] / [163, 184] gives -1.7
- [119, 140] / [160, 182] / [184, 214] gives -0.4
